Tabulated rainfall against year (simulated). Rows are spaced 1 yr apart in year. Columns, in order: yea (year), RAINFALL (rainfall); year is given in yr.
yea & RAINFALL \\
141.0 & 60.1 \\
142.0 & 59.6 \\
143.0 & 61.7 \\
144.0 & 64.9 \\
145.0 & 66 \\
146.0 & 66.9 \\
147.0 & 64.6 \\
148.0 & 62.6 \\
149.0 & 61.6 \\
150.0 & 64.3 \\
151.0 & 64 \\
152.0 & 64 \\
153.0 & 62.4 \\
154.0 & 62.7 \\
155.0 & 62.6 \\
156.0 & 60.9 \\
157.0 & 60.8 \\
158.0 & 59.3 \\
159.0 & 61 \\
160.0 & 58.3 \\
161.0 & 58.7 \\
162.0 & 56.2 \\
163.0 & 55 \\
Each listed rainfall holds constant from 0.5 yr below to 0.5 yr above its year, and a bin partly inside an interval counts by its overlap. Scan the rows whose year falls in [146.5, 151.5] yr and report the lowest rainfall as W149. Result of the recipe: 61.6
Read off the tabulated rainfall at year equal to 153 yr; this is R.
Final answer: 62.4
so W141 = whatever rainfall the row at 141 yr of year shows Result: 60.1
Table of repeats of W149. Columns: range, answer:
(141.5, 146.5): 59.6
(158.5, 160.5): 58.3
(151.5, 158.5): 59.3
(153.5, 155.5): 62.6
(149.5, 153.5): 62.4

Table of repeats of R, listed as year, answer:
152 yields 64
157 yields 60.8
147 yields 64.6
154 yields 62.7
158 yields 59.3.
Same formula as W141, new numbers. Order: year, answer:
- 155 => 62.6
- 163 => 55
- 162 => 56.2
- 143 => 61.7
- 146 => 66.9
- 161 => 58.7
